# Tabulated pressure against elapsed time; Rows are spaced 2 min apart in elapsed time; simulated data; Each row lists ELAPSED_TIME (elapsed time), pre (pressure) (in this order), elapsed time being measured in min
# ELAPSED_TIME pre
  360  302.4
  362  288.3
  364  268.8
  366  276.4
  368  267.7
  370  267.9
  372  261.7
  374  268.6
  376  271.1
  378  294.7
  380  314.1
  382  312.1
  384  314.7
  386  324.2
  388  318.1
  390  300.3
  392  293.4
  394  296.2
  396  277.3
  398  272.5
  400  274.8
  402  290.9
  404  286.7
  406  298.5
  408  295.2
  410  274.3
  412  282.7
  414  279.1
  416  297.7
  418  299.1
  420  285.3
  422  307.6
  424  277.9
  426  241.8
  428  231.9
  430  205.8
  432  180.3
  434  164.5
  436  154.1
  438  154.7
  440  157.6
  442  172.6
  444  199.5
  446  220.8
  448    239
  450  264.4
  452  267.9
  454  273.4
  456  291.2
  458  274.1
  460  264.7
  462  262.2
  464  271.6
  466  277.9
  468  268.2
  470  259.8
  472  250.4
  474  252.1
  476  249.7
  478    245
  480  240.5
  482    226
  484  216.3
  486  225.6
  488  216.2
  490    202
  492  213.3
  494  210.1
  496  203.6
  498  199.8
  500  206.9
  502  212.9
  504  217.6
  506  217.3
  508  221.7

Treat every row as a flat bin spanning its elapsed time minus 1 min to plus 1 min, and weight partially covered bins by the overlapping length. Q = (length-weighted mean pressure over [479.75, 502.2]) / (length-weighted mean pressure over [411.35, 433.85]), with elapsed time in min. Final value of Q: 0.83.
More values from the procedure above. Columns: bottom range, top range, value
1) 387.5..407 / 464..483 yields 0.87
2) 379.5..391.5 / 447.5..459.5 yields 0.86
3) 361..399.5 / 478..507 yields 0.75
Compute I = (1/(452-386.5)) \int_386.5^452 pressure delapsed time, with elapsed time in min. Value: 254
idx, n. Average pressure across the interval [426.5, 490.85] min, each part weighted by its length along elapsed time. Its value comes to 231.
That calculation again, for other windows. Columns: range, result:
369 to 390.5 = 295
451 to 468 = 273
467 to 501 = 229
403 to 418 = 288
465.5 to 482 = 253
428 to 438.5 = 178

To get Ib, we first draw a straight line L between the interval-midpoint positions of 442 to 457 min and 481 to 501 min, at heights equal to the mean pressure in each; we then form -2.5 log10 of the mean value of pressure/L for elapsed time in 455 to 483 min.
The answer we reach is -0.13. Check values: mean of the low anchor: 246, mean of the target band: 260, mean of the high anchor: 212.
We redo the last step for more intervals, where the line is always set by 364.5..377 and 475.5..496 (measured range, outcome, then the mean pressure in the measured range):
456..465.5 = -0.165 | 271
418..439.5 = 0.110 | 223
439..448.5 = 0.219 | 196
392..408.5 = -0.118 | 287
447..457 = -0.133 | 267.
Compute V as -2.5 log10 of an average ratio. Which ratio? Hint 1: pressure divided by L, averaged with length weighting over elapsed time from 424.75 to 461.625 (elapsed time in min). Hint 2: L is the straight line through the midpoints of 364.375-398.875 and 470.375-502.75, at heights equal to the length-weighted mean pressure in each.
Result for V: 0.13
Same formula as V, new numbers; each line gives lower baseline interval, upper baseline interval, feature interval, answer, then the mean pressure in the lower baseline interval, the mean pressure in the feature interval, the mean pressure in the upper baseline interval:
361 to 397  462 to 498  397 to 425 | -0.06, 290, 287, 237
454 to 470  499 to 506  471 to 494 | 0.06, 272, 230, 213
